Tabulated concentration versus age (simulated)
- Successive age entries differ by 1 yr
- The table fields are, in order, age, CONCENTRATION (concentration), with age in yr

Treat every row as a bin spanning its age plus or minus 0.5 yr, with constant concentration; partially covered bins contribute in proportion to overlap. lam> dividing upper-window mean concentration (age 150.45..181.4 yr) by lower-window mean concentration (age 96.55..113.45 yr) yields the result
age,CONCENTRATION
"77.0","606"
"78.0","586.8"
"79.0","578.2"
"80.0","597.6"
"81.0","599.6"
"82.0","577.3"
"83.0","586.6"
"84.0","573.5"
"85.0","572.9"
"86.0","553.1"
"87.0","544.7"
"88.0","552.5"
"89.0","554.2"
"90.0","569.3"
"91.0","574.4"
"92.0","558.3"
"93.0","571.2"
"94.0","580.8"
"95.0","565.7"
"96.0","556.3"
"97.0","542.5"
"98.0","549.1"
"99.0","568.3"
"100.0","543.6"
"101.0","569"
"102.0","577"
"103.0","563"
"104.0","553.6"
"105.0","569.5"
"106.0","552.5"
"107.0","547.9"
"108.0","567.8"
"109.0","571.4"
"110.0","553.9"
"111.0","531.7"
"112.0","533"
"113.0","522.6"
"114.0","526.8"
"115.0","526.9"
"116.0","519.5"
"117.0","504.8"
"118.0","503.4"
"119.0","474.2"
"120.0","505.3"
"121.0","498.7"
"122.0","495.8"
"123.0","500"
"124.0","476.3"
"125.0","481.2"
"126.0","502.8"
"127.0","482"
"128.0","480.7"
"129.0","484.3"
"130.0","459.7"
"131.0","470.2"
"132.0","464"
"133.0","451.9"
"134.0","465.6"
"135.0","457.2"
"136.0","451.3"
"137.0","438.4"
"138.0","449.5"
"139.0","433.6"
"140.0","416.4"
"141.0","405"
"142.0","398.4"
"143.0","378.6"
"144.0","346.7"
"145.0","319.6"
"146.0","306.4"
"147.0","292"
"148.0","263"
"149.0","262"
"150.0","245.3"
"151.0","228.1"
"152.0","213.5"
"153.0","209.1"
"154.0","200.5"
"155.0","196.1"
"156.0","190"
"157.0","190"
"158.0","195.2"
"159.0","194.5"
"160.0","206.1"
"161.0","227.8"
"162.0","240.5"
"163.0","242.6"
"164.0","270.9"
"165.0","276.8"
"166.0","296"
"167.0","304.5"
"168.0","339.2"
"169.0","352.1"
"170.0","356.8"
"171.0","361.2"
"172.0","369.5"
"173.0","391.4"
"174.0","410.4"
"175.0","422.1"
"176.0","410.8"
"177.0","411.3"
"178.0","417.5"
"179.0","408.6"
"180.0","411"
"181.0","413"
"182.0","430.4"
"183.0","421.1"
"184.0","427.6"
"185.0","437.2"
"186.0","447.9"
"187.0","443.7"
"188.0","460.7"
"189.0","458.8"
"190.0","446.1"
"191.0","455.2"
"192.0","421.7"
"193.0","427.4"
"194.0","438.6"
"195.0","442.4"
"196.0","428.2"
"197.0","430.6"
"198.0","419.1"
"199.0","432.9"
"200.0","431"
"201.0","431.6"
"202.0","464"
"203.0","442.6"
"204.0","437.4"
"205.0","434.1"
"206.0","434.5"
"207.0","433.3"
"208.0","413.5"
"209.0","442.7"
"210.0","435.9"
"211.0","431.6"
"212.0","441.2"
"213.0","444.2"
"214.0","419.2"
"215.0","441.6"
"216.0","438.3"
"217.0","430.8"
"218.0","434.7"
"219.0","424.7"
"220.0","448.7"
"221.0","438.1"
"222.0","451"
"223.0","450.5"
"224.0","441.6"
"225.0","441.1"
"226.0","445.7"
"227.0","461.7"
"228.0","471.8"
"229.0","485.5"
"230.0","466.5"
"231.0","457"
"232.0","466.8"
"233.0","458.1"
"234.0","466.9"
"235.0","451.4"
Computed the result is 0.54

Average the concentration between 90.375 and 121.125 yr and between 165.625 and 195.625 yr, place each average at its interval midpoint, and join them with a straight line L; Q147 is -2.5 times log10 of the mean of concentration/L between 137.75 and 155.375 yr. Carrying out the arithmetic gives 0.466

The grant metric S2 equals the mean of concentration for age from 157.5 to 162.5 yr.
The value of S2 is 213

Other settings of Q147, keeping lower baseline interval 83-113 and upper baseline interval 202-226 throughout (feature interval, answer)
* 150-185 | 0.47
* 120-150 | 0.23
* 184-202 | 0.05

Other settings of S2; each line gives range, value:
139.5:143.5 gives 400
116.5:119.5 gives 494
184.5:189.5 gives 450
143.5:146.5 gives 324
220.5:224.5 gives 445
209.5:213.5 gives 438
